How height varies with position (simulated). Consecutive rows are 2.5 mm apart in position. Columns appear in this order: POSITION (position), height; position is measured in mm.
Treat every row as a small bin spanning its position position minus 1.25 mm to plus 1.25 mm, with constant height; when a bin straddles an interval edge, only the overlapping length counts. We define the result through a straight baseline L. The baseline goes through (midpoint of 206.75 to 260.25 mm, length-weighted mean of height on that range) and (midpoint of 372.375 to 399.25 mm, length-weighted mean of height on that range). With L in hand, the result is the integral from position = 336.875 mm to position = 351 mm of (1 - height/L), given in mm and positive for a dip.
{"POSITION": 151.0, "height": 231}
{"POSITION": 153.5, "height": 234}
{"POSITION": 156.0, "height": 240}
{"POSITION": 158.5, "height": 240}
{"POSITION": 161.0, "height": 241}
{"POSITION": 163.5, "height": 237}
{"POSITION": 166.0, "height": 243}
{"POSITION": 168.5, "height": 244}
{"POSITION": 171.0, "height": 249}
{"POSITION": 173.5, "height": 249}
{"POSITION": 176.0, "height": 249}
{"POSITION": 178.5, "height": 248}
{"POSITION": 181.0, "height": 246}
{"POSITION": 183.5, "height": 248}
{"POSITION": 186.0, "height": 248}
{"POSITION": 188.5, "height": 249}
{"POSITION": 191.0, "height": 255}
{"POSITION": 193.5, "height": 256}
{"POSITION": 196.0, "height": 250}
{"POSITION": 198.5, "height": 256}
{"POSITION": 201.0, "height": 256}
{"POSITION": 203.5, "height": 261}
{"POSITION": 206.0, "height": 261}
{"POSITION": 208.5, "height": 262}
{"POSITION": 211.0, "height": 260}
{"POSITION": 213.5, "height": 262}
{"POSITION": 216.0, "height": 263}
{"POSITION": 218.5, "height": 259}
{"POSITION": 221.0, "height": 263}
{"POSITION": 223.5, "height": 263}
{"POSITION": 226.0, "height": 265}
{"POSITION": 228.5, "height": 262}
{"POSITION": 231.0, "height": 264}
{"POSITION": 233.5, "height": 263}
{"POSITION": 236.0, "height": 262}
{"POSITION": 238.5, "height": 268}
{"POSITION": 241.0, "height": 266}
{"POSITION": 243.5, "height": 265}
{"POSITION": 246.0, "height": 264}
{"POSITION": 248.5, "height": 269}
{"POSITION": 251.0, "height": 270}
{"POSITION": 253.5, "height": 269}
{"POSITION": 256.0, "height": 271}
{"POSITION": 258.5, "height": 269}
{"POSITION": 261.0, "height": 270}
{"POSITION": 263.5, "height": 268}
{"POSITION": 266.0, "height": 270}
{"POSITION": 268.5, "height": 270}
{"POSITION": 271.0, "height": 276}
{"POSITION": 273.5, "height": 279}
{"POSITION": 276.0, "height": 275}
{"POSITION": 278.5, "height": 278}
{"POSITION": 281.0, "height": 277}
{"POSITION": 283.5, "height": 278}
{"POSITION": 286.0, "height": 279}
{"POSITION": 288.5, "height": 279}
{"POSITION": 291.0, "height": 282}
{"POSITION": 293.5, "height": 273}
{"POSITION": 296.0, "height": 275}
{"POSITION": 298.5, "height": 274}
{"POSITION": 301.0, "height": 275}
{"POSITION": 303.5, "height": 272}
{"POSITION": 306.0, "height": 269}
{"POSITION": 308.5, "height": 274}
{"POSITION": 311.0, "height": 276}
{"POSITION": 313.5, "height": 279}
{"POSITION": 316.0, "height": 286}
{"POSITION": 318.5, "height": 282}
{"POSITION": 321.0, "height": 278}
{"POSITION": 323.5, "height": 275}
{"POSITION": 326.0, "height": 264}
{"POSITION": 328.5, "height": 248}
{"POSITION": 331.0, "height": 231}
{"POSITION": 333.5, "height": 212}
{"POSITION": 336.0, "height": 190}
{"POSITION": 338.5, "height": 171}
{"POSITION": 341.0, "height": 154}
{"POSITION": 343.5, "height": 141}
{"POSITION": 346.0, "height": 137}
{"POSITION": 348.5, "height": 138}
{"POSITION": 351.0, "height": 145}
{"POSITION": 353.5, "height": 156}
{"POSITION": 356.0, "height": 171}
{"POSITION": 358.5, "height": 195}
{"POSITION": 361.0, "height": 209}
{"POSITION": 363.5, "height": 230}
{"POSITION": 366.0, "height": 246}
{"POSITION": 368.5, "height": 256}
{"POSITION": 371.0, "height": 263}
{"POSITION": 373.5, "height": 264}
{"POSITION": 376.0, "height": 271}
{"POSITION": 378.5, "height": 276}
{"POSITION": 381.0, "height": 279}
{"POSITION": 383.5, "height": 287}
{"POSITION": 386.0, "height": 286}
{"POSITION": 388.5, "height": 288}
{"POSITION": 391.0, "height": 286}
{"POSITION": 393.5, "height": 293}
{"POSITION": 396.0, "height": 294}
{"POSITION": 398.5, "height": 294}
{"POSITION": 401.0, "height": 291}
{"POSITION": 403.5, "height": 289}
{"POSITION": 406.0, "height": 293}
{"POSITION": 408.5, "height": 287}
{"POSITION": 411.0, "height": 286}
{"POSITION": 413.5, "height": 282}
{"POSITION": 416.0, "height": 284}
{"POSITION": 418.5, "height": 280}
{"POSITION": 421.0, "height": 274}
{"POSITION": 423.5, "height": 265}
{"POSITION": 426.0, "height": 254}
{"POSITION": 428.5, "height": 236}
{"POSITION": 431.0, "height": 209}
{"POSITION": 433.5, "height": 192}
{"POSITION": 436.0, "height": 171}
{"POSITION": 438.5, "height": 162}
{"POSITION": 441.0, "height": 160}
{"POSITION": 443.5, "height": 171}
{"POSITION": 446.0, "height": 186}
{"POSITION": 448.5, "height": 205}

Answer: 6.6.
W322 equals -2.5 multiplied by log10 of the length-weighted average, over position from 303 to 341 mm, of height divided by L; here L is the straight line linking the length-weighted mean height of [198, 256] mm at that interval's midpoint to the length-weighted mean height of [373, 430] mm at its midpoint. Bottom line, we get 0.09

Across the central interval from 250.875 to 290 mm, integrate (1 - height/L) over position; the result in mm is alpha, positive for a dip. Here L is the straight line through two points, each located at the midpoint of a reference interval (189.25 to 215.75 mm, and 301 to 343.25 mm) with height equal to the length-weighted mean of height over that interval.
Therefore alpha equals -3.5 mm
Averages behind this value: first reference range 258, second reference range 246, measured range 274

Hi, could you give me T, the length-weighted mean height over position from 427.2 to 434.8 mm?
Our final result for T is 212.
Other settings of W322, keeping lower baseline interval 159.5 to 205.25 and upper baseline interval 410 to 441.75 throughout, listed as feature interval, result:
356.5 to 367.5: 0.10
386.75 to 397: -0.22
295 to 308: -0.13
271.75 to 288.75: -0.14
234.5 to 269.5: -0.10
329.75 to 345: 0.30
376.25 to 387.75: -0.18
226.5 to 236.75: -0.07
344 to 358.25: 0.49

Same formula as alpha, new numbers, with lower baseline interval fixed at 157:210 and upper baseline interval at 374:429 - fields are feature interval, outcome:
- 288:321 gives -1.16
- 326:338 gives 2.18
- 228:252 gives -0.69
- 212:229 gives -0.48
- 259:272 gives -0.45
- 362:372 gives 1.04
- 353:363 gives 3.15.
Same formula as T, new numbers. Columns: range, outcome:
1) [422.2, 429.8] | 252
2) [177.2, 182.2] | 247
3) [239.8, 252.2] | 267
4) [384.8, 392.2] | 287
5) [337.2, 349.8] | 148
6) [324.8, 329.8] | 256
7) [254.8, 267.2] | 270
